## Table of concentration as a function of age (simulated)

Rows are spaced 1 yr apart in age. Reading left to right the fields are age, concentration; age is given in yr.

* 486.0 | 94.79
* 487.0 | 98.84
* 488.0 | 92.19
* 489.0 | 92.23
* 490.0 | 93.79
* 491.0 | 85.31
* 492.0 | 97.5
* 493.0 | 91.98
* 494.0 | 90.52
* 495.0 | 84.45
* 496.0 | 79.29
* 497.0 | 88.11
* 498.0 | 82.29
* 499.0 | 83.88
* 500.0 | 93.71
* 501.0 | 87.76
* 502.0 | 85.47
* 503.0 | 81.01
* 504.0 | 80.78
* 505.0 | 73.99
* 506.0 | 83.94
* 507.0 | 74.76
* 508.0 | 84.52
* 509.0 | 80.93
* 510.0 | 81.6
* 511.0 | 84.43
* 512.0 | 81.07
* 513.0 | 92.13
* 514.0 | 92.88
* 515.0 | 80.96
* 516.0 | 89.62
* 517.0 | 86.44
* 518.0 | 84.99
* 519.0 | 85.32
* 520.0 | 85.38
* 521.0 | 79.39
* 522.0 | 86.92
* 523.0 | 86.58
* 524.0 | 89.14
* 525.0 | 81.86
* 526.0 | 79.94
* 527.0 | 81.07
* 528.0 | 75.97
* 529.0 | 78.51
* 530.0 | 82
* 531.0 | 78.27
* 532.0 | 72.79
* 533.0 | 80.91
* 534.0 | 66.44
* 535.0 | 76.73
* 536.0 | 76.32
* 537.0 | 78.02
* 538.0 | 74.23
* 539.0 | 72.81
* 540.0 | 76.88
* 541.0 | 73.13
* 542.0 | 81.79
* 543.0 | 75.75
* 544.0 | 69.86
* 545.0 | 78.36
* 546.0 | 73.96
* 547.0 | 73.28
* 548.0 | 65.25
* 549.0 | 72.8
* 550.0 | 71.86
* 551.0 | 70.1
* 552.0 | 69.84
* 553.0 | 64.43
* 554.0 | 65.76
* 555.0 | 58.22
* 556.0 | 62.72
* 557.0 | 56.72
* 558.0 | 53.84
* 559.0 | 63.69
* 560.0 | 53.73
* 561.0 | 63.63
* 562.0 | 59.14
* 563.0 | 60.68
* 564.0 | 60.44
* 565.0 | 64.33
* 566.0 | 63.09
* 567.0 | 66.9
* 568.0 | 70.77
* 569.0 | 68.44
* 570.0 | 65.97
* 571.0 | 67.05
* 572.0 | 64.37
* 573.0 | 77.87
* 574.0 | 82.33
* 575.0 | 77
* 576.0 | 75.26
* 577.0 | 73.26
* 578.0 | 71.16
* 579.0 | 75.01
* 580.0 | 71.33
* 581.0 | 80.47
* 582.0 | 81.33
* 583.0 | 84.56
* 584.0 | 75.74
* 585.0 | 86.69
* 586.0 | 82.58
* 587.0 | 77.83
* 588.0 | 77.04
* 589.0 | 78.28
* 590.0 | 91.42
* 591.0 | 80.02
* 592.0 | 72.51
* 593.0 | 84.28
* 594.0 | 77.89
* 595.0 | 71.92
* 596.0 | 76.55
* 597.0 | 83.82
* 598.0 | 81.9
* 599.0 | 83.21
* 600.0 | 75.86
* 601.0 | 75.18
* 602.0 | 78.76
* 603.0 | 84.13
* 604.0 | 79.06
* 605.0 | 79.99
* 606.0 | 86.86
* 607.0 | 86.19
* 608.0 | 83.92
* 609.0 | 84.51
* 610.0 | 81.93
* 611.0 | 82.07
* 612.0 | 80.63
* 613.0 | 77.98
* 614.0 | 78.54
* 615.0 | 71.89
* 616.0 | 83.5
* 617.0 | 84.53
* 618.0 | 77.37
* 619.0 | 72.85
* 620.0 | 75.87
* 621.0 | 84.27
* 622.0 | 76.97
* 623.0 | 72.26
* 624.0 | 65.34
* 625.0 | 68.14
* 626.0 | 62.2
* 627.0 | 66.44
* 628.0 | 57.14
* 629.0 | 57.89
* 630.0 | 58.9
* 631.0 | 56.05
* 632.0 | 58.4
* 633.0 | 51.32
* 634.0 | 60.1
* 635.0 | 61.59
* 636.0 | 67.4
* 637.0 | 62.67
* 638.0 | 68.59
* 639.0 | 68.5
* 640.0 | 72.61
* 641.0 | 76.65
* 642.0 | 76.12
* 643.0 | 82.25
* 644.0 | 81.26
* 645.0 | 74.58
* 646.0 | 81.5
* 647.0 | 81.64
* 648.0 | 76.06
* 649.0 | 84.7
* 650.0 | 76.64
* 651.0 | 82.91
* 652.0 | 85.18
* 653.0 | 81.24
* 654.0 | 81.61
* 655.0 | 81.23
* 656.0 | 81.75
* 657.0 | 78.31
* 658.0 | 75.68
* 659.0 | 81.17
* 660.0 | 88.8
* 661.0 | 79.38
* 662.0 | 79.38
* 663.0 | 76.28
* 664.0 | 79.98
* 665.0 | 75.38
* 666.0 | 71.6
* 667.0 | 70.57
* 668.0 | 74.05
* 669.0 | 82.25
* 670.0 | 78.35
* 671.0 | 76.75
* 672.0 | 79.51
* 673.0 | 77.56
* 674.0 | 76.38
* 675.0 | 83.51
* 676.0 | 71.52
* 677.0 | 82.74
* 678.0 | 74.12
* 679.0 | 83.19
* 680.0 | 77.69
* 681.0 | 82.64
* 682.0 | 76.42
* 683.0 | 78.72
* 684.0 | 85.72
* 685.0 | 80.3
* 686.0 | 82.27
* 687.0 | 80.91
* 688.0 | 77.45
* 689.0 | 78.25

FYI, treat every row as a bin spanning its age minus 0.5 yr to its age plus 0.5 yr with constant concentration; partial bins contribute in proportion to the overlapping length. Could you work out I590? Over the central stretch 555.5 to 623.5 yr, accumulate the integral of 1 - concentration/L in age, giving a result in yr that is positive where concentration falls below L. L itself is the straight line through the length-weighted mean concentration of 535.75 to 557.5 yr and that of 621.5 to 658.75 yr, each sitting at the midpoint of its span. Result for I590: -3.68 yr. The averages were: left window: 70.9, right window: 71.7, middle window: 75.2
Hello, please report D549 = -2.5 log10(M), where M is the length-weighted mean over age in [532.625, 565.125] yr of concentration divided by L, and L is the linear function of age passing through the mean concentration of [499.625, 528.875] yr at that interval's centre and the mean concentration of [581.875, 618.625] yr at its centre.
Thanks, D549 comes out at 0.20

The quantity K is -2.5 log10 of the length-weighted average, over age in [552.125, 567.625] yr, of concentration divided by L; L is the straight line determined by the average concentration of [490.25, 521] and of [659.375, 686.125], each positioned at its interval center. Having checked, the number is 0.33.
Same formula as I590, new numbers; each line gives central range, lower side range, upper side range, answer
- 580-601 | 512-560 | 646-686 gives -0.69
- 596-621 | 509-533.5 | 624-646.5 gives -3.47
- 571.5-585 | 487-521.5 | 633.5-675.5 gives 0.82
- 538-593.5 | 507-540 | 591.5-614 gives 6.34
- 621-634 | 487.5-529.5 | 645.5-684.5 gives 2.80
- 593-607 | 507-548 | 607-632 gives -0.99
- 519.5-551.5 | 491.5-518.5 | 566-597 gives 1.77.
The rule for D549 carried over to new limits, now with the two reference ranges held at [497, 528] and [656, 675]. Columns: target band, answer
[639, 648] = 0.02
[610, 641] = 0.15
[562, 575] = 0.21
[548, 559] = 0.26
